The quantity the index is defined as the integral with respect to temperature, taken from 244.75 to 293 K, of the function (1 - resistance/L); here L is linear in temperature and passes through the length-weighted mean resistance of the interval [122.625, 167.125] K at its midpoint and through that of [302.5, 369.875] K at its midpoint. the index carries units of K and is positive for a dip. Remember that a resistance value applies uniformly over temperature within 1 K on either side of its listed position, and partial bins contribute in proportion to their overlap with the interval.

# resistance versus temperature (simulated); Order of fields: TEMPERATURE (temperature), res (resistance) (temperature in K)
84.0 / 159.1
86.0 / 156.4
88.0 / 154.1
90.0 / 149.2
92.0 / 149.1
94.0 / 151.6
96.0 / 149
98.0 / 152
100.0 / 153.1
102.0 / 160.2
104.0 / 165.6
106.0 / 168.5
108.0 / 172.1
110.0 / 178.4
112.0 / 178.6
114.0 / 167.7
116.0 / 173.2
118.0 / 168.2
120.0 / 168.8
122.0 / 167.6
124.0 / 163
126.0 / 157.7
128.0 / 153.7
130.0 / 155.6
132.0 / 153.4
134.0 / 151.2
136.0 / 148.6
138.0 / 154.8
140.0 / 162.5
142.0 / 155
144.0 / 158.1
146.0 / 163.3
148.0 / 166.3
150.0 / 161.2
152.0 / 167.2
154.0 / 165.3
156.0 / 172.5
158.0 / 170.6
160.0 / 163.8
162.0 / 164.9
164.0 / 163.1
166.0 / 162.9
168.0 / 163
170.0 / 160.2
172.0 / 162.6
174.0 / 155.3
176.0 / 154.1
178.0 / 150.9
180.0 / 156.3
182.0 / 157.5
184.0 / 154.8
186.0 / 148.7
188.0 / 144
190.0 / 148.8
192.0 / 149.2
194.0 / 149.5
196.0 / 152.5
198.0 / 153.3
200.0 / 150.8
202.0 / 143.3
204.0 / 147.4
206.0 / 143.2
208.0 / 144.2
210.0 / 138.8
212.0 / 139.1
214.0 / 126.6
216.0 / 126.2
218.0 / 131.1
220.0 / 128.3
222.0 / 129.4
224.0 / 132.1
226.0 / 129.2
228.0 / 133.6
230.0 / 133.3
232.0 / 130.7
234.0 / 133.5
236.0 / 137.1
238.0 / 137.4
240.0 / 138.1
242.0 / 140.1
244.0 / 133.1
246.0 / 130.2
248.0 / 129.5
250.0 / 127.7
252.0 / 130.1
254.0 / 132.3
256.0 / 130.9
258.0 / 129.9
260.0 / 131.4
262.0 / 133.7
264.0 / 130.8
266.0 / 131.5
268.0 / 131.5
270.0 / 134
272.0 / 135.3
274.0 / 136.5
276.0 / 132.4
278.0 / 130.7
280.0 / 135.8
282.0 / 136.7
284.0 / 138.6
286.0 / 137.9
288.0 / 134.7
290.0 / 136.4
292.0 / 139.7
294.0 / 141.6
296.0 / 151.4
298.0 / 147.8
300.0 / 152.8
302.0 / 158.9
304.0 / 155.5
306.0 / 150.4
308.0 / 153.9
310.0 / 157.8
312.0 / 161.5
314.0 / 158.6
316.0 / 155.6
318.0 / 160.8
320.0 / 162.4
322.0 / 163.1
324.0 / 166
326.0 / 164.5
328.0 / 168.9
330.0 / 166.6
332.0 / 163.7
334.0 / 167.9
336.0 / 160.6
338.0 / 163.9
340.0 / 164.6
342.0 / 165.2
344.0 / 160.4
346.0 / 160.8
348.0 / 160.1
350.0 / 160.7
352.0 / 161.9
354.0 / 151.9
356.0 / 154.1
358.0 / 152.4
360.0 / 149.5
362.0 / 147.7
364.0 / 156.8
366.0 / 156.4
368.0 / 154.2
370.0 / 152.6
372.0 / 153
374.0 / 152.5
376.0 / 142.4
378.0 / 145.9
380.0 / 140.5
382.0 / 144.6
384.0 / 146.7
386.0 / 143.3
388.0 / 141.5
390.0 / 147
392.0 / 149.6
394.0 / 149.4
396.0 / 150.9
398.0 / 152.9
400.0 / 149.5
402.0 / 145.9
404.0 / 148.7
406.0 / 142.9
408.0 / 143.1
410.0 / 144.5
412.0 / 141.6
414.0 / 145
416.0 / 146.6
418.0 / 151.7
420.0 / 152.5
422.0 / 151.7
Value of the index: 8.0 K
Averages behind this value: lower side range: 161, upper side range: 159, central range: 133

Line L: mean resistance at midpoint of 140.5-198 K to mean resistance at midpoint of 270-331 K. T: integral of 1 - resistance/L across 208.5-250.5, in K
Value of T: 5.9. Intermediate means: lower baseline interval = 159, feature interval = 133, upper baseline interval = 150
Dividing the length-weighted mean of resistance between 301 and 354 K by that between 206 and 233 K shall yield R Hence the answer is 1.21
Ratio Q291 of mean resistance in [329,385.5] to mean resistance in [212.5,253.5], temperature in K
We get 1.2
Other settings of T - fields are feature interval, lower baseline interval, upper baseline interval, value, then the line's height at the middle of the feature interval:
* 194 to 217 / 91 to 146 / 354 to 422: 2.1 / 157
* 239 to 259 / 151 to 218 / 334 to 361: 3.0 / 155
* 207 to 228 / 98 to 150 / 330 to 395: 3.5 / 159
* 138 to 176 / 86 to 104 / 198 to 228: -4.8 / 145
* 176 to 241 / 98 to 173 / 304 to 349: 8.5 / 163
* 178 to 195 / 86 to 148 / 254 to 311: 0.1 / 152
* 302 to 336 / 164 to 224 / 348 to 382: -2.3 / 151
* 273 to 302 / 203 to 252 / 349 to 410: 0.0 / 140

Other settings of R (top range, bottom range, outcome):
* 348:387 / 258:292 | 1.13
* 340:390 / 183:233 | 1.09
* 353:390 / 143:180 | 0.92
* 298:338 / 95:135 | 0.98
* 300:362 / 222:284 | 1.20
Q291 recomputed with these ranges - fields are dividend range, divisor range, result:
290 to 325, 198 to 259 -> 1.15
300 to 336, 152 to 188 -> 1.00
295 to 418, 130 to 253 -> 1.04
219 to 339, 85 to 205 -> 0.90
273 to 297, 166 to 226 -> 0.94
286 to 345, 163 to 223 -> 1.06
